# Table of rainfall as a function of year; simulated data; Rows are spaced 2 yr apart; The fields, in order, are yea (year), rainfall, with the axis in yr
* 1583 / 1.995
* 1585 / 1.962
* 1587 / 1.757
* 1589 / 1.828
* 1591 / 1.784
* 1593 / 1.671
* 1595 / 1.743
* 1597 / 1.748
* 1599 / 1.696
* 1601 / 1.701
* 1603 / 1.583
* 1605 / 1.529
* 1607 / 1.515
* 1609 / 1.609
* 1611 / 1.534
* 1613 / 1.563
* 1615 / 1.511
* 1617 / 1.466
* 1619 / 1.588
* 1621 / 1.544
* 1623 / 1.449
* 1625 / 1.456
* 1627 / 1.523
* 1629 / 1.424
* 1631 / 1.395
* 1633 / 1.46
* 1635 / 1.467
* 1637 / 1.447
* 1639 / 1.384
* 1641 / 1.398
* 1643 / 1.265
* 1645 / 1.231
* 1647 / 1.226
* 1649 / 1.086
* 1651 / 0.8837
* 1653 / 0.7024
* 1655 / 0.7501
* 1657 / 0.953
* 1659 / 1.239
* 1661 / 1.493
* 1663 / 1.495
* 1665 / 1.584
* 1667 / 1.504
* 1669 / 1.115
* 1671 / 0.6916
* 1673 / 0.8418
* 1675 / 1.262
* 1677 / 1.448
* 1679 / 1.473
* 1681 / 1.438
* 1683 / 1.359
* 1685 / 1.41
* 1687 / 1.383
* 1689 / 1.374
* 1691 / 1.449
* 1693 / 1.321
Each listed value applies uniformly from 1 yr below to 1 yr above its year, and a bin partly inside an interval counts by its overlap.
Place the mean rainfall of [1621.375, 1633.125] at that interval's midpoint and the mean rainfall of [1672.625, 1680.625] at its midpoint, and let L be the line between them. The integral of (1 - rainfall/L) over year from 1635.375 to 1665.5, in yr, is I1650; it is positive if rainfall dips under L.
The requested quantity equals 3.8 yr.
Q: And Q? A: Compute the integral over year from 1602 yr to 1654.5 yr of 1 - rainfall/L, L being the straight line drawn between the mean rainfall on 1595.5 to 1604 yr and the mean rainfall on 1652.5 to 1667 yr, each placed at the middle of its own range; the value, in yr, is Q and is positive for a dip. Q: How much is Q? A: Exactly 2.9 yr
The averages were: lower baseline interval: 1.69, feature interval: 1.39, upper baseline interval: 1.21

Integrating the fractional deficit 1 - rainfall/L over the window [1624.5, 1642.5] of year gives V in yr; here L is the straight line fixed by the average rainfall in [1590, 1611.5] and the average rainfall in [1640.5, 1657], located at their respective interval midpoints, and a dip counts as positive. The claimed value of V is -2.8 yr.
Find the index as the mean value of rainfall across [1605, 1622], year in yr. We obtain 1.54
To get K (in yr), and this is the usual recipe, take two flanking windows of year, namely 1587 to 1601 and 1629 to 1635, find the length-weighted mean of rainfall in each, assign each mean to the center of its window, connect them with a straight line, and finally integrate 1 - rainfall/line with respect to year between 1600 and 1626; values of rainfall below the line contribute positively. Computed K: 0.74 yr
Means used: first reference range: 1.74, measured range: 1.54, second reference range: 1.43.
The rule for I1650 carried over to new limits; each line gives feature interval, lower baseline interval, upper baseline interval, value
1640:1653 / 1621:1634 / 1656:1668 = 2.5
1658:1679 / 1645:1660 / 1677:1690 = -1.4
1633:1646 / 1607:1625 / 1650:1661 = -2.0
